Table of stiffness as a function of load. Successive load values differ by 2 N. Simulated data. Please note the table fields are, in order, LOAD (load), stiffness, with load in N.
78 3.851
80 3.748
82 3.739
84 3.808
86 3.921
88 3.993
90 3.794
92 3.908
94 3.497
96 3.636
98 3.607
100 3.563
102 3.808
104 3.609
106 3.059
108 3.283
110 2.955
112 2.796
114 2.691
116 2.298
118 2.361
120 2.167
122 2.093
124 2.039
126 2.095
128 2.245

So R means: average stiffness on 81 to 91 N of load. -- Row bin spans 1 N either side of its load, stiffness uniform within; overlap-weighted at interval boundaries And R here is 3.85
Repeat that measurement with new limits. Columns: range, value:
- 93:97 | 3.57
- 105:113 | 3.02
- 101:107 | 3.49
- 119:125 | 2.1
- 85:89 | 3.96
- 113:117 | 2.49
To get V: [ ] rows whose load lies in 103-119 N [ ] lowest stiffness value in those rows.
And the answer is 2.298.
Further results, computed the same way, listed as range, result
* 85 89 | 3.921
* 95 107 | 3.059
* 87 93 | 3.794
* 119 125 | 2.039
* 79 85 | 3.739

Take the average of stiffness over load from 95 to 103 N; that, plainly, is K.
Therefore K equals 3.65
